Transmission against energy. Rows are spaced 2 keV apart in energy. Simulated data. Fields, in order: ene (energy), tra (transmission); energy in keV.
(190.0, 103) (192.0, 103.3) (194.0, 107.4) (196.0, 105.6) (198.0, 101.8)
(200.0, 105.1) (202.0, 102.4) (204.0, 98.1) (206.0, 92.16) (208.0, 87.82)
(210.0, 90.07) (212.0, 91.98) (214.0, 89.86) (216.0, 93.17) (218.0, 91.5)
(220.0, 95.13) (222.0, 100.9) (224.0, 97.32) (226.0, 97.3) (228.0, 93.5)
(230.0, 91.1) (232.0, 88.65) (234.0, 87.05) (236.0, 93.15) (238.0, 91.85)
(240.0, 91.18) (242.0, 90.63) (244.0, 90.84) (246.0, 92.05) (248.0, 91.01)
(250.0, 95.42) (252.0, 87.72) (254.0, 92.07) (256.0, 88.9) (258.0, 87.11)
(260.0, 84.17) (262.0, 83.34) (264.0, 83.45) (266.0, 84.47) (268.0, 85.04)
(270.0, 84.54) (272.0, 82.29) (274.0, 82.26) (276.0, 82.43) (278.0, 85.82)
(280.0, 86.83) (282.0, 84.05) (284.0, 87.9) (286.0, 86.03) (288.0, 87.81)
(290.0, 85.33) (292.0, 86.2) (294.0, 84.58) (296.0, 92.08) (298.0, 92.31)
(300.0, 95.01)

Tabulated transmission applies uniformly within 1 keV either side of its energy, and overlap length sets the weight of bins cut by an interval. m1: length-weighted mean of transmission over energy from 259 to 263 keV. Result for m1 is 83.8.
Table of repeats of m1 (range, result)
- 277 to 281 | 86.3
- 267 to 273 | 84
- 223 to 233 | 93.6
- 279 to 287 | 86.2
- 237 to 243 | 91.2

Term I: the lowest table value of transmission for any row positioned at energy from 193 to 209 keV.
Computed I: 87.82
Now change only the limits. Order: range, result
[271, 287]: 82.26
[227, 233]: 88.65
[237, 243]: 90.63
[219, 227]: 95.13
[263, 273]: 82.29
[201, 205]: 98.1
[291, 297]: 84.58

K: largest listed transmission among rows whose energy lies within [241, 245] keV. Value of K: 90.84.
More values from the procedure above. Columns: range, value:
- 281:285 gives 87.9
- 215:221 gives 95.13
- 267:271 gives 85.04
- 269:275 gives 84.54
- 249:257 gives 95.42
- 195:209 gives 105.6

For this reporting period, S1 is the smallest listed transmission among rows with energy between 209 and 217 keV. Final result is 89.86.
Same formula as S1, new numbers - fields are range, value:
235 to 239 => 91.85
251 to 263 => 83.34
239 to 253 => 87.72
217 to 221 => 91.5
